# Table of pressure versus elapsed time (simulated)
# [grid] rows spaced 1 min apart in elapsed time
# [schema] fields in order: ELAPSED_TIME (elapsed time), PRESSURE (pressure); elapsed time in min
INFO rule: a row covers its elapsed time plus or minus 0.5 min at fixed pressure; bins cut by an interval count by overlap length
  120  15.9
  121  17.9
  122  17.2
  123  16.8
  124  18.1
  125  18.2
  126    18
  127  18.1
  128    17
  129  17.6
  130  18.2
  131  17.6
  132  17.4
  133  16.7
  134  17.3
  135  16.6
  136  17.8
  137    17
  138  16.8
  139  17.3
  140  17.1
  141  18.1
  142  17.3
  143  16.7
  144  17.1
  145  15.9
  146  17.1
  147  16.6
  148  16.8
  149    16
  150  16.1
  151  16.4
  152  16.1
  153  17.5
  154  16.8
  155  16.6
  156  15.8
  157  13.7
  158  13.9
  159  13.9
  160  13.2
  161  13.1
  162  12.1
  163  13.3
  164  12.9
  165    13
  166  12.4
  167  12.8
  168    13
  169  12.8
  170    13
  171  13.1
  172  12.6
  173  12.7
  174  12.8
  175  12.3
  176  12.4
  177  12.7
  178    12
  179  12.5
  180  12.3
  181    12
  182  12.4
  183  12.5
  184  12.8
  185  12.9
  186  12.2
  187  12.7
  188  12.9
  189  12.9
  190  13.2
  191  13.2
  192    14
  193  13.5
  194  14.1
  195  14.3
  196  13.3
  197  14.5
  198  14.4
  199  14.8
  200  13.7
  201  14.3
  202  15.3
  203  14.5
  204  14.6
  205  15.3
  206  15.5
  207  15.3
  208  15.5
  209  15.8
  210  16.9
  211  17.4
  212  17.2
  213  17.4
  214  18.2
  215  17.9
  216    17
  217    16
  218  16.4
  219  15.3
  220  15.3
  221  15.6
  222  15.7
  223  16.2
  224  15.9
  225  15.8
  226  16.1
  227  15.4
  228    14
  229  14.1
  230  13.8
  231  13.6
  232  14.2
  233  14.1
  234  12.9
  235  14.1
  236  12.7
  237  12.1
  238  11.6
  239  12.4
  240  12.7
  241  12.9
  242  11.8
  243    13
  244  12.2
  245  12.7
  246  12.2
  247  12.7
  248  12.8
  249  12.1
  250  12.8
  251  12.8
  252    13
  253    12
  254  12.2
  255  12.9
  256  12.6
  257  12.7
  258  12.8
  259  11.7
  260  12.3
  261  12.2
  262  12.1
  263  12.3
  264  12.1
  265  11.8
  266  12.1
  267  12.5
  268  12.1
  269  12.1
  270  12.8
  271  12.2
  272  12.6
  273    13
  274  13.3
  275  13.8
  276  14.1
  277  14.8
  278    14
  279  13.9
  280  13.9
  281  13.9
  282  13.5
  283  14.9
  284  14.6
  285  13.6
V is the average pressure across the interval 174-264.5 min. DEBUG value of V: 13.8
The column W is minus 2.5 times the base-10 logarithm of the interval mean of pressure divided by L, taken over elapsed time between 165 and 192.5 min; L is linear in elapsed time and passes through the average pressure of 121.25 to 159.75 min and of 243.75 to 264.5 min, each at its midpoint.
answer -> 0.20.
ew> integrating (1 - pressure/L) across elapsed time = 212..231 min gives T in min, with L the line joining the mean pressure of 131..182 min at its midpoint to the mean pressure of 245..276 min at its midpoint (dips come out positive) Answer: -3.5 min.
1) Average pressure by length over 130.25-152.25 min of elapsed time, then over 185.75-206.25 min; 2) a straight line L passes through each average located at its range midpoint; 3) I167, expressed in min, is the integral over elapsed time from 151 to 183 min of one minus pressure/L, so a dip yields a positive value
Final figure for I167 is 4.35 min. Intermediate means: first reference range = 16.9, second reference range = 14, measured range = 13.4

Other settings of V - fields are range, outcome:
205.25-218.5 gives 16.6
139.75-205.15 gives 14.1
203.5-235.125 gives 15.6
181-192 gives 12.8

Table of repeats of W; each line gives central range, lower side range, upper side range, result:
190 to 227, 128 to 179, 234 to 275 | -0.13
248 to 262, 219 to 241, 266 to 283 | 0.10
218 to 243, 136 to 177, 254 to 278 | -0.06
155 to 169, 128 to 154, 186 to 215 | 0.21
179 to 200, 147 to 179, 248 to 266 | 0.02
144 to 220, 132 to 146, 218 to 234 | 0.11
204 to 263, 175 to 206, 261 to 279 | -0.08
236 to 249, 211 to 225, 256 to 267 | 0.14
